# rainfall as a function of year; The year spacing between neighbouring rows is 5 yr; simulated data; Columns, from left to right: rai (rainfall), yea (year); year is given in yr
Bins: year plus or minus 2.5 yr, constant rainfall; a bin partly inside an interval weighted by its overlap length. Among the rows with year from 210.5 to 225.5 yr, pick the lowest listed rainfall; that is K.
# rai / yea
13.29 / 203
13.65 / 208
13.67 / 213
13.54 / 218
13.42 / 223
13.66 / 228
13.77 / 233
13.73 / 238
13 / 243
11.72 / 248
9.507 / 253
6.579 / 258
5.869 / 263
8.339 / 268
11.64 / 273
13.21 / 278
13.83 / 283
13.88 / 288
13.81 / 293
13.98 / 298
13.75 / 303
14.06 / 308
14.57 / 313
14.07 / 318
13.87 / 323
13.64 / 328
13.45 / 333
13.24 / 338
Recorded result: 13.42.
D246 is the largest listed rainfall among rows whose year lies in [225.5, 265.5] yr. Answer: 13.77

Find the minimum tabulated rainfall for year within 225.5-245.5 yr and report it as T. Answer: 13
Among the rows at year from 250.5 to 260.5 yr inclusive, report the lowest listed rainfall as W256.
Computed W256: 6.579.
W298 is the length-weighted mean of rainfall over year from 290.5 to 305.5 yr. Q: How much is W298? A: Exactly 13.8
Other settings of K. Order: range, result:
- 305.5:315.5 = 14.06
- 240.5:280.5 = 5.869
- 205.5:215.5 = 13.65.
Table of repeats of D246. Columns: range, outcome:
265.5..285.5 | 13.83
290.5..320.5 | 14.57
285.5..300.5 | 13.98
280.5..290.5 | 13.88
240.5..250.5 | 13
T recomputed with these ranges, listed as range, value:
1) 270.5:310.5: 11.64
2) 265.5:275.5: 8.339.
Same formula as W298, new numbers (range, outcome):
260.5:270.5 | 7.1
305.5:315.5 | 14.3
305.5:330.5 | 14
